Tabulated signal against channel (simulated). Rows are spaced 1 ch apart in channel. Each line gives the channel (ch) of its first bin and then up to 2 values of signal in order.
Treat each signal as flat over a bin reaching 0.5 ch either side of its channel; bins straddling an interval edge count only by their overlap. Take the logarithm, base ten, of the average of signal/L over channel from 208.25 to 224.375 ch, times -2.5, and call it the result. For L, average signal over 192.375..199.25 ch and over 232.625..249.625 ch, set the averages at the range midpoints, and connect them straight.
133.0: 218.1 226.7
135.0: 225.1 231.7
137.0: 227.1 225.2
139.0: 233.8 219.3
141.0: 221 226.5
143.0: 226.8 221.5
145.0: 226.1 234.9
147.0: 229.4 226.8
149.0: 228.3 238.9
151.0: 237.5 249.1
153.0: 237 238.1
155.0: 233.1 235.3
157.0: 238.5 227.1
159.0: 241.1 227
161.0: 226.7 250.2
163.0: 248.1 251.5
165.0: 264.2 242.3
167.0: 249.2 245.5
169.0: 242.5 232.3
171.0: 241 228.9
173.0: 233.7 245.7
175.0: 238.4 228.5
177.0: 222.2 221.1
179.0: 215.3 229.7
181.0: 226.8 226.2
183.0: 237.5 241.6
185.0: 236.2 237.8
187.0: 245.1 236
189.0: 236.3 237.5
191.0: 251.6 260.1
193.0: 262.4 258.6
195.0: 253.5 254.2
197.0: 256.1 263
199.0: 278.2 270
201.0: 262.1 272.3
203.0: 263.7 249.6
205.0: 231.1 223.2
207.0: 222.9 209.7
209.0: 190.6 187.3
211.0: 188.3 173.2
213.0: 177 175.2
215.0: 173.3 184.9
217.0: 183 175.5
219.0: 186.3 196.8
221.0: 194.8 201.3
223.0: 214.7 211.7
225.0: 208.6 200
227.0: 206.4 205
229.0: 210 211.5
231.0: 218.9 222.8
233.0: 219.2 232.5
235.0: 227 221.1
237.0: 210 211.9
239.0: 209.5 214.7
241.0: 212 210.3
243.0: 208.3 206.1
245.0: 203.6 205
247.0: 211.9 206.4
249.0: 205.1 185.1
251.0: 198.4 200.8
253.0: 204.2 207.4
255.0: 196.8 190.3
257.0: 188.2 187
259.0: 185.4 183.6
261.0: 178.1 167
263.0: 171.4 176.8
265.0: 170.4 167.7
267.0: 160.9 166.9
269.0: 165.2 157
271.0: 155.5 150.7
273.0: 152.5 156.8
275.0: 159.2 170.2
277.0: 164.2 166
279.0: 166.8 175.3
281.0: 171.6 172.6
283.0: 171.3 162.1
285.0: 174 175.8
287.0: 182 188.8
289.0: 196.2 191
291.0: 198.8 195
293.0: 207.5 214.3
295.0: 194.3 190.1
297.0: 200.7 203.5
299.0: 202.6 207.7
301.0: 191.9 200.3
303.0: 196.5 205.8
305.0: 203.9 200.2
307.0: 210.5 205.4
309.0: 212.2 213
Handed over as 0.254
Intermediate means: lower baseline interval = 260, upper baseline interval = 212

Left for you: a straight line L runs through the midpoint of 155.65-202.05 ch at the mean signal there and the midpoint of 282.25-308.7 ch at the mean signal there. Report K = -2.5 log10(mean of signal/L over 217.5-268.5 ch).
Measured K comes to 0.09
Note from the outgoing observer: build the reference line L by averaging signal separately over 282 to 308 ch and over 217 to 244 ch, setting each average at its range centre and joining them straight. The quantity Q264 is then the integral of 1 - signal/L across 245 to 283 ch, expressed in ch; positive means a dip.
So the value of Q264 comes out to 4.3 ch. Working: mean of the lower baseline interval 209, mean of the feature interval 179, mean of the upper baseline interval 194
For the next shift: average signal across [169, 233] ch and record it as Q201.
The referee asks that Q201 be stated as 225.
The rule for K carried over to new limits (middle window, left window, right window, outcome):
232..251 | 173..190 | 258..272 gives -0.13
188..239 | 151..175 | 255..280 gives -0.07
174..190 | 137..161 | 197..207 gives 0.06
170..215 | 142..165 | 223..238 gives -0.04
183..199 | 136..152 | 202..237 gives -0.16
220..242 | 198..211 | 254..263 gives 0.00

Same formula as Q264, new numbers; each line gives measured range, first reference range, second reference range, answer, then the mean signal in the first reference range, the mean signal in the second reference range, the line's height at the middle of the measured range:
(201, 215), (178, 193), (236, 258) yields 0.8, 237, 204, 225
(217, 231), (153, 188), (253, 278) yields -0.1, 237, 173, 201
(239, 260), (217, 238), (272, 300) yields -0.3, 208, 182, 198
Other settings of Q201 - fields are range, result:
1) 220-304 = 192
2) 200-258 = 208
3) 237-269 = 193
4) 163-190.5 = 237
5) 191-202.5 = 262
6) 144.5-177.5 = 238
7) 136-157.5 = 231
